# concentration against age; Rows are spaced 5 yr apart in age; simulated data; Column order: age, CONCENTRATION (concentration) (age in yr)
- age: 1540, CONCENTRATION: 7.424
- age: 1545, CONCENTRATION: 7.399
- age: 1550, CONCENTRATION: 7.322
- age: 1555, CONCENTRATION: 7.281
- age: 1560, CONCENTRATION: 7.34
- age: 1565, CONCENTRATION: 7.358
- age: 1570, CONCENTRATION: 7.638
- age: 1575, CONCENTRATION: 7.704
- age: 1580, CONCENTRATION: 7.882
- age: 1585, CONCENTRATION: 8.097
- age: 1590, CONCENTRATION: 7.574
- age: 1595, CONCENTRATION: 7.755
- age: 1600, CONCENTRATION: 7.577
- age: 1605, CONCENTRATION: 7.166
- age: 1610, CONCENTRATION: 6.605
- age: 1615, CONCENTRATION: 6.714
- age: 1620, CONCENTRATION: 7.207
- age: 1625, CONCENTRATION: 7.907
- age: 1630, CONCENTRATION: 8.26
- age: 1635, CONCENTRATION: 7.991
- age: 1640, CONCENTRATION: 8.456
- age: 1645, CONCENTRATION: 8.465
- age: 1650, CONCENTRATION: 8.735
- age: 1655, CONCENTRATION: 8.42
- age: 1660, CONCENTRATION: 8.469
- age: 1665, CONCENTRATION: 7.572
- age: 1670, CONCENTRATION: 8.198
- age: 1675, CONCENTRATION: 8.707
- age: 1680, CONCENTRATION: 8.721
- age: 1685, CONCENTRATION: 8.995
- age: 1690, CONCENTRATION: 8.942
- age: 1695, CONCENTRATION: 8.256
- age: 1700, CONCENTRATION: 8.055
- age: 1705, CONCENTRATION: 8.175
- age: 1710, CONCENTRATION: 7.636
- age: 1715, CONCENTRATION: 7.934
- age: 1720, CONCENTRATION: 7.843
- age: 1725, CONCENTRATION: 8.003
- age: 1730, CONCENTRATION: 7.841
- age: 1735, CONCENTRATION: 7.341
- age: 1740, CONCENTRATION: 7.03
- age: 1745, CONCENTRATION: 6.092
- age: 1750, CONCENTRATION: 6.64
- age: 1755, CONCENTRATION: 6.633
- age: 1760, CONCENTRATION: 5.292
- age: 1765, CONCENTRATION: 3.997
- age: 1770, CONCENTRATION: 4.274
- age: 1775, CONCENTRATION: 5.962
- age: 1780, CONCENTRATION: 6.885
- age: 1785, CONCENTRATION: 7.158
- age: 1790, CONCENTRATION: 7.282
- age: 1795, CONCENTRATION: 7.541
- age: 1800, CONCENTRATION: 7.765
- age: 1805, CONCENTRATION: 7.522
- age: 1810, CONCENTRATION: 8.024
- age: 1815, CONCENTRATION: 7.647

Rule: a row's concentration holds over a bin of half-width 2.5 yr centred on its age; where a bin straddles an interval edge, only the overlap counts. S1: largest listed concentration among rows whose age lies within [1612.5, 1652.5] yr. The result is 8.735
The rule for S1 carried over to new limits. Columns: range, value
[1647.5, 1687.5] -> 8.995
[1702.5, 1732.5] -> 8.175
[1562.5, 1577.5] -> 7.704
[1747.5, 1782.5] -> 6.885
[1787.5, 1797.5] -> 7.541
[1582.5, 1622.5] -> 8.097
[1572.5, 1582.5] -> 7.882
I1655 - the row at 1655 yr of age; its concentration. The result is 8.42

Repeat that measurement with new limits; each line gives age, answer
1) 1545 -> 7.399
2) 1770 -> 4.274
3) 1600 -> 7.577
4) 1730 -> 7.841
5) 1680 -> 8.721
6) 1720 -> 7.843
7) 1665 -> 7.572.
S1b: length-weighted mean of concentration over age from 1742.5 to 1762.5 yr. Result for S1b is 6.16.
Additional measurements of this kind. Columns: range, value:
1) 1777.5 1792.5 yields 7.11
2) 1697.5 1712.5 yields 7.96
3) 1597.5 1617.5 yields 7.02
